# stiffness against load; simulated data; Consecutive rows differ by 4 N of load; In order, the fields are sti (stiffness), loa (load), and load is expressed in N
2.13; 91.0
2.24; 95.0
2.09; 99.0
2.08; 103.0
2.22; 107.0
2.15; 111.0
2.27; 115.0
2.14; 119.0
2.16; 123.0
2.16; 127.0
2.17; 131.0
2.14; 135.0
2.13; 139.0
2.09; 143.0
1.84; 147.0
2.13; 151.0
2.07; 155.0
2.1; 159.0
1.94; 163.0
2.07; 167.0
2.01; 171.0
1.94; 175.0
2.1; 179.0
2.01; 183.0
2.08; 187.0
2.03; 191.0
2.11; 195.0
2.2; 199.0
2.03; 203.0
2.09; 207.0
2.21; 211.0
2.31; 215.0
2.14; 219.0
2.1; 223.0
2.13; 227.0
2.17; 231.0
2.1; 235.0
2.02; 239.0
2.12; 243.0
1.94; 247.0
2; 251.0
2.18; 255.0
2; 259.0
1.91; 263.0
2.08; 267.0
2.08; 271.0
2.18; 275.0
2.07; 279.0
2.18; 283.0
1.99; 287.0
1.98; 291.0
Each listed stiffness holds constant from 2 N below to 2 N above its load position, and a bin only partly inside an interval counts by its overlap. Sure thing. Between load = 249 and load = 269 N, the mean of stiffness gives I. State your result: 2.03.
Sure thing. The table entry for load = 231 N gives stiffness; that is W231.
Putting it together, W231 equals 2.17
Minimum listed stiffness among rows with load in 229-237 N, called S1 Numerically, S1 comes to 2.1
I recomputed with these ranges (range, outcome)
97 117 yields 2.16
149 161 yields 2.1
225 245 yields 2.11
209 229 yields 2.18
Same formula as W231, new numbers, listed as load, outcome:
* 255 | 2.18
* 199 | 2.2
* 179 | 2.1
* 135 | 2.14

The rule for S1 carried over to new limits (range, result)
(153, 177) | 1.94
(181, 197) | 2.01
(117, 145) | 2.09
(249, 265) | 1.91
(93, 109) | 2.08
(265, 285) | 2.07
